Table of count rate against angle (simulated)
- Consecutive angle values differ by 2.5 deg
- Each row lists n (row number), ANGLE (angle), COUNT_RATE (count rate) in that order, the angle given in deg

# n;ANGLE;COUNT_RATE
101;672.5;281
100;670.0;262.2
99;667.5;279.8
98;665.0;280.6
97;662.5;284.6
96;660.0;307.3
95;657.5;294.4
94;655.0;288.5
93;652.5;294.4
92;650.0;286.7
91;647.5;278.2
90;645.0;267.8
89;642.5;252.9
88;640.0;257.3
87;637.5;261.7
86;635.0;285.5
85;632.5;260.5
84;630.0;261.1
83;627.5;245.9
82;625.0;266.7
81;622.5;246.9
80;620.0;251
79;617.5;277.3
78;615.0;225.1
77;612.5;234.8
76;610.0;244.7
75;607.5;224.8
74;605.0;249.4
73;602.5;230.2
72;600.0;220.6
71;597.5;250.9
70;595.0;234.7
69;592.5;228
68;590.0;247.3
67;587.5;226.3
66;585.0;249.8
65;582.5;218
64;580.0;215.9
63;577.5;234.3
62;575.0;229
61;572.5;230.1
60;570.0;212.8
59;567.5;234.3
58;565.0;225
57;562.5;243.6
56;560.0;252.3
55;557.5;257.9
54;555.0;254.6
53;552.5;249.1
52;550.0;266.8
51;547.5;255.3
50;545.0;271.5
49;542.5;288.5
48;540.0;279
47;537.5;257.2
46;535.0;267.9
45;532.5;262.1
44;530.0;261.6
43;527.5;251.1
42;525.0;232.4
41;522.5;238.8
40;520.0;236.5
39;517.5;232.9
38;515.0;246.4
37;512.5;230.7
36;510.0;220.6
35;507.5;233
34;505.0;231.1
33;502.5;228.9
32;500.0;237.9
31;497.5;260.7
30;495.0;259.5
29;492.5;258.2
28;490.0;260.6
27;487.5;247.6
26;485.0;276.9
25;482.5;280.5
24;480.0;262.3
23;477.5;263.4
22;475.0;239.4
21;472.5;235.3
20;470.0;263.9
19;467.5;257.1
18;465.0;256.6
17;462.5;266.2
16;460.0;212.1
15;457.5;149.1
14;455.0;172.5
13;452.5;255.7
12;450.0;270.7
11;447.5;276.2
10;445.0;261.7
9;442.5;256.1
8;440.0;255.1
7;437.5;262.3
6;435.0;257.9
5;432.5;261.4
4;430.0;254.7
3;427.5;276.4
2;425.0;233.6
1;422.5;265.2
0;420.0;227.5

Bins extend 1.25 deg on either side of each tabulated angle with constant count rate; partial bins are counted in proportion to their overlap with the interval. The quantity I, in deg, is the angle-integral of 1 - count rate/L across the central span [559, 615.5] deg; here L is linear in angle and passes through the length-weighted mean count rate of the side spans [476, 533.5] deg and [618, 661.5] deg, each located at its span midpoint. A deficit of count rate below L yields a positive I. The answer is 6.3 deg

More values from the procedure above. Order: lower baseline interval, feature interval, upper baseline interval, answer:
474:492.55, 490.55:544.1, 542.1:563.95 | 2.4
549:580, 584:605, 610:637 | 0.9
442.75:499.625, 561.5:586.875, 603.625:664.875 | 2.9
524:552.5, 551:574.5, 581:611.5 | 1.1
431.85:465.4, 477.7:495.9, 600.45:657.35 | -1.3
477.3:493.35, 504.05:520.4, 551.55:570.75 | 1.5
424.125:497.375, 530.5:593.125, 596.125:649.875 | 1.4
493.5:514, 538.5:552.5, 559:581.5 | -2.2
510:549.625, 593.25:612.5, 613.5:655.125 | 1.8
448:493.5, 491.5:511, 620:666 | 0.8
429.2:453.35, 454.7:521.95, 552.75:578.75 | 2.7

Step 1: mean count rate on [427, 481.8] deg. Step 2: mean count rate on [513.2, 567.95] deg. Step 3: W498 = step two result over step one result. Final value 1.02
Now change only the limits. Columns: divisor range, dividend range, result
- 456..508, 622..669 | 1.11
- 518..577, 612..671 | 1.08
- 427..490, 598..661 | 1.04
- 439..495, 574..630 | 0.96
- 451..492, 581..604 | 0.96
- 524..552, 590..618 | 0.90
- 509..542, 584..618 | 0.96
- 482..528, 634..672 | 1.14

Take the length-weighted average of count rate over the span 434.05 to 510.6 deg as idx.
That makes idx 248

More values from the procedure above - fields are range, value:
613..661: 268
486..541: 247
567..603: 231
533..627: 245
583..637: 246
